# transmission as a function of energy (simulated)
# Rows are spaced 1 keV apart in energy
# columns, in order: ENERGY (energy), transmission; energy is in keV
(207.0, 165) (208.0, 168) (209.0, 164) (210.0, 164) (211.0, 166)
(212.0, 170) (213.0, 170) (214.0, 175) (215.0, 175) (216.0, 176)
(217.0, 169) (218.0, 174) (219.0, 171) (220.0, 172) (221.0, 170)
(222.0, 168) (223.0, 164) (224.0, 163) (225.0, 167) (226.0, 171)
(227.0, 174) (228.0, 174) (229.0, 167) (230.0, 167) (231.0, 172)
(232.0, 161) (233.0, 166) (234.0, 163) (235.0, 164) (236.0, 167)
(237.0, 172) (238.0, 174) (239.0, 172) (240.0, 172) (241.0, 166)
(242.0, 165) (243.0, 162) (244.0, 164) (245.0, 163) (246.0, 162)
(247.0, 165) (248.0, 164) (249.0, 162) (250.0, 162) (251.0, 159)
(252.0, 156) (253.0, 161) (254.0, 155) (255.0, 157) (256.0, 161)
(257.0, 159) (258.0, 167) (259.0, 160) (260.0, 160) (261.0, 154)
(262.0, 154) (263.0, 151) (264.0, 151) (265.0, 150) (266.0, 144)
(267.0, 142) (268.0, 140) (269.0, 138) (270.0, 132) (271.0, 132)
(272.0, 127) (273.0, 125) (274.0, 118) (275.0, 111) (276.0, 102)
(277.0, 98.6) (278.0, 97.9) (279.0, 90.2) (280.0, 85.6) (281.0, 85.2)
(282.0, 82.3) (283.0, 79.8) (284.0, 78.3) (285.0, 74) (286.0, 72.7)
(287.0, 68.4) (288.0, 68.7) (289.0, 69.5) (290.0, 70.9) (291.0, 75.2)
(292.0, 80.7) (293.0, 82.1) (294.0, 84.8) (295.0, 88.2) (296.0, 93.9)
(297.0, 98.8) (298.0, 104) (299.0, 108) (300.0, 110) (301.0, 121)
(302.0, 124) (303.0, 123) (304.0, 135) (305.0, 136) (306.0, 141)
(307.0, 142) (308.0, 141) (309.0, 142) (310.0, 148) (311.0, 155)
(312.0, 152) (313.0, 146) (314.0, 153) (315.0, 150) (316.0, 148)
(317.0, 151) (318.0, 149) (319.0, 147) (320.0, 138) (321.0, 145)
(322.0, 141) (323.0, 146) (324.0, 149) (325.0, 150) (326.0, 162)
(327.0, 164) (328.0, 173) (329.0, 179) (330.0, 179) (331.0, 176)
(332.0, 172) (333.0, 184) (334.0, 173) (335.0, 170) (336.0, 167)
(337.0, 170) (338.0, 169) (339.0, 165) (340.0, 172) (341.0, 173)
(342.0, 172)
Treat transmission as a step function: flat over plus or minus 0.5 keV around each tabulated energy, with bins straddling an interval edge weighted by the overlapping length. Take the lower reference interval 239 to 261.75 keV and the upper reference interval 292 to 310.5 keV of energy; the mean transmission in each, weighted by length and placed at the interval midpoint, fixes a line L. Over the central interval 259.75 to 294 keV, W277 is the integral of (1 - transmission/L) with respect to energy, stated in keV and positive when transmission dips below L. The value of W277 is 7.9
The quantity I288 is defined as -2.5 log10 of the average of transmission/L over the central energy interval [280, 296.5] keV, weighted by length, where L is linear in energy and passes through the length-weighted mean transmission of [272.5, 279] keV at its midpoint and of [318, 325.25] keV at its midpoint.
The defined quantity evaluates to 0.44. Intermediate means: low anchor 107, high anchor 145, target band 78.6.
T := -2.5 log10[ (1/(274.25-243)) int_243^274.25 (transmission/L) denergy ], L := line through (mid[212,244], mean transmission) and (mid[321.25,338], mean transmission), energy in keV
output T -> 0.11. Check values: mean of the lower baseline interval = 169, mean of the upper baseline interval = 166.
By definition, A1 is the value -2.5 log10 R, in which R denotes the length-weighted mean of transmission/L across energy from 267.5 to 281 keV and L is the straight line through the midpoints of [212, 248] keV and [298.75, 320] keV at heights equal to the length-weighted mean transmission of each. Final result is 0.32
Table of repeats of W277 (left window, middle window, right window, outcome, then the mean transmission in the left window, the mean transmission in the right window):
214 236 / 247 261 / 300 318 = -0.07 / 169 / 141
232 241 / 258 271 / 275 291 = -3.53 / 168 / 82.3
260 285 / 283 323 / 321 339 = 7.94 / 119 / 166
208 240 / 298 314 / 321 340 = 3.07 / 169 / 166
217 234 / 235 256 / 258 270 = -0.69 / 169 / 149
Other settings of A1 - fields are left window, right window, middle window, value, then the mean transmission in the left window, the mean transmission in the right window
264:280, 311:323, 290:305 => 0.32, 123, 148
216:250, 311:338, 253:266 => 0.06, 168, 159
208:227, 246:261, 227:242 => -0.02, 169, 160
